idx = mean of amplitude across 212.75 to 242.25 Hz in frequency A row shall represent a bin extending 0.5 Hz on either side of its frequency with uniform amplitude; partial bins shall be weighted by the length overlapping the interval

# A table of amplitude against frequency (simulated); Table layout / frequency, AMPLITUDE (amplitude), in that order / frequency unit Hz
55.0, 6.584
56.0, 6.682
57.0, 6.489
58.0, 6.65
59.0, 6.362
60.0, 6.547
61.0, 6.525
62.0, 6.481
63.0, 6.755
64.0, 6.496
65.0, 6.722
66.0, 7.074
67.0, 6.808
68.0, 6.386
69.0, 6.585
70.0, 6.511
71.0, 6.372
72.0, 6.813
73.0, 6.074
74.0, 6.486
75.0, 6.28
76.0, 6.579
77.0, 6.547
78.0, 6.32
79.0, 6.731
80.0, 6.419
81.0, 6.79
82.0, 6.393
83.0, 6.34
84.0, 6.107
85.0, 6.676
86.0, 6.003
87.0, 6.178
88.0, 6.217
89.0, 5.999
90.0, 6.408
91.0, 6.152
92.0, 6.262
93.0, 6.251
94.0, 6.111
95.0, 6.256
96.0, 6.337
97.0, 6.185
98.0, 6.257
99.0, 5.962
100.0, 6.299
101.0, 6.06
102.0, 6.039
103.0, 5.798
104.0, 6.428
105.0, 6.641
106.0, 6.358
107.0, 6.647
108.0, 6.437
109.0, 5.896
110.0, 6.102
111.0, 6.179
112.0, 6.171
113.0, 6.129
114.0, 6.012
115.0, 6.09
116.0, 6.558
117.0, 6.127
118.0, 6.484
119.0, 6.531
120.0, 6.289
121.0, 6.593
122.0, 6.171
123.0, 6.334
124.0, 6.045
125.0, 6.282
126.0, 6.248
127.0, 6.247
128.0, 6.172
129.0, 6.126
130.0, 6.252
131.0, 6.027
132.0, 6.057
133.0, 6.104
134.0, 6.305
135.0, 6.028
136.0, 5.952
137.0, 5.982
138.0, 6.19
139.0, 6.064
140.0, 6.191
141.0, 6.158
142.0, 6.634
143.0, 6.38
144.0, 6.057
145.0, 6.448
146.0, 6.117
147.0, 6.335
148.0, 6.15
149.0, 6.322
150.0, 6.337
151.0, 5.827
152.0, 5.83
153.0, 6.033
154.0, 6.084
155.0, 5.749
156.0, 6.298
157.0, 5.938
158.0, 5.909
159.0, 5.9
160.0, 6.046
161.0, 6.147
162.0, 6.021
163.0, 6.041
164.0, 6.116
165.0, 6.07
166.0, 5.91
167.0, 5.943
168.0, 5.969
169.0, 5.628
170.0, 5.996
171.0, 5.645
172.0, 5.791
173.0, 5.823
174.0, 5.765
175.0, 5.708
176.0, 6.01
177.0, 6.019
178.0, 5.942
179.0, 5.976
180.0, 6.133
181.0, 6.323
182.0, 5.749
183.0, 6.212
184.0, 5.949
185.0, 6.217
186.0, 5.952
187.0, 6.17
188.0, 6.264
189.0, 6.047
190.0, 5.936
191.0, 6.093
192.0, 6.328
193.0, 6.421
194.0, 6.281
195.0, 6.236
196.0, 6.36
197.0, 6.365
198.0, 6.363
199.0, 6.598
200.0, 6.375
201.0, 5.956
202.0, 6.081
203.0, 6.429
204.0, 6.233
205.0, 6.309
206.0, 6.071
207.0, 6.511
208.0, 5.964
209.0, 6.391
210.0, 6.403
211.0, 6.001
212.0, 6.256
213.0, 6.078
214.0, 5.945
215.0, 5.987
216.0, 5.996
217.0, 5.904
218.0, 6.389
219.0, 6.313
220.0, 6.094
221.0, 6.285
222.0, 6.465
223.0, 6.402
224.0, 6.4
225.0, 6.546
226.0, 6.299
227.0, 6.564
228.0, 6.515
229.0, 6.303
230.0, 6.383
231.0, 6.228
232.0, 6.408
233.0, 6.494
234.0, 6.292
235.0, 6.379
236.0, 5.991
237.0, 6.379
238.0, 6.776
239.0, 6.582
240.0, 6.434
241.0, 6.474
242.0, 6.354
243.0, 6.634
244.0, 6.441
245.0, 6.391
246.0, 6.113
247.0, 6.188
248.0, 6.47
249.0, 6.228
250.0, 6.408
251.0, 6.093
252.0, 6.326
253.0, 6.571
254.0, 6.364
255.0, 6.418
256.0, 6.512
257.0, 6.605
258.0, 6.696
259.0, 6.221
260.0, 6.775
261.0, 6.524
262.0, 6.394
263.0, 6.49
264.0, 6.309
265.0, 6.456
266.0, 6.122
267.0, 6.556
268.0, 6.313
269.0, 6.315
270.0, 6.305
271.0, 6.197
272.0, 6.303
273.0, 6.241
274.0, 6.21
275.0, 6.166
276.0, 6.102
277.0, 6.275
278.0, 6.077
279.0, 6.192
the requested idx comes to 6.32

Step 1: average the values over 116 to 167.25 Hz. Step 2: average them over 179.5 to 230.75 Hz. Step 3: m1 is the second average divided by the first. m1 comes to 1.01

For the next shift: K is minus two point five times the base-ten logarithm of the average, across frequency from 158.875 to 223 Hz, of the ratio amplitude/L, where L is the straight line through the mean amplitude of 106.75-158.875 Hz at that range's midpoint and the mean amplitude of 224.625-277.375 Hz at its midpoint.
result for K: 0.029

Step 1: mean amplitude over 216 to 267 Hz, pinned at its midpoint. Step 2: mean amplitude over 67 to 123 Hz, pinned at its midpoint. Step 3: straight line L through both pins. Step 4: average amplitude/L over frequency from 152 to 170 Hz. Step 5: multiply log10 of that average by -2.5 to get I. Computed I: 0.06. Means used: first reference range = 6.31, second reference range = 6.39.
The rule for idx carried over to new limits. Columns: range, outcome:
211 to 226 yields 6.21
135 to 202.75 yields 6.09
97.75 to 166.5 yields 6.17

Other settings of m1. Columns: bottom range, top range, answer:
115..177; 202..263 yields 1.04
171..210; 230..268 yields 1.04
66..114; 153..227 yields 0.97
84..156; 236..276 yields 1.03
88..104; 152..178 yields 0.96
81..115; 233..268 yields 1.03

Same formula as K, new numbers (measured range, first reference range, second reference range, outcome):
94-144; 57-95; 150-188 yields 0.001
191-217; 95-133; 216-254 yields 0.017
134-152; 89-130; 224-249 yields 0.018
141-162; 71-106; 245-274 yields 0.036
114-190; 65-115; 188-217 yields 0.029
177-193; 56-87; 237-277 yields 0.059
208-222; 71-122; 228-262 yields 0.039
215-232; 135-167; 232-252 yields 0.001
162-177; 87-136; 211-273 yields 0.068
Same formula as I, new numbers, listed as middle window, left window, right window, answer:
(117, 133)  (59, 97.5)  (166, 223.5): 0.010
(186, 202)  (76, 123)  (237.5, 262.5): 0.025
